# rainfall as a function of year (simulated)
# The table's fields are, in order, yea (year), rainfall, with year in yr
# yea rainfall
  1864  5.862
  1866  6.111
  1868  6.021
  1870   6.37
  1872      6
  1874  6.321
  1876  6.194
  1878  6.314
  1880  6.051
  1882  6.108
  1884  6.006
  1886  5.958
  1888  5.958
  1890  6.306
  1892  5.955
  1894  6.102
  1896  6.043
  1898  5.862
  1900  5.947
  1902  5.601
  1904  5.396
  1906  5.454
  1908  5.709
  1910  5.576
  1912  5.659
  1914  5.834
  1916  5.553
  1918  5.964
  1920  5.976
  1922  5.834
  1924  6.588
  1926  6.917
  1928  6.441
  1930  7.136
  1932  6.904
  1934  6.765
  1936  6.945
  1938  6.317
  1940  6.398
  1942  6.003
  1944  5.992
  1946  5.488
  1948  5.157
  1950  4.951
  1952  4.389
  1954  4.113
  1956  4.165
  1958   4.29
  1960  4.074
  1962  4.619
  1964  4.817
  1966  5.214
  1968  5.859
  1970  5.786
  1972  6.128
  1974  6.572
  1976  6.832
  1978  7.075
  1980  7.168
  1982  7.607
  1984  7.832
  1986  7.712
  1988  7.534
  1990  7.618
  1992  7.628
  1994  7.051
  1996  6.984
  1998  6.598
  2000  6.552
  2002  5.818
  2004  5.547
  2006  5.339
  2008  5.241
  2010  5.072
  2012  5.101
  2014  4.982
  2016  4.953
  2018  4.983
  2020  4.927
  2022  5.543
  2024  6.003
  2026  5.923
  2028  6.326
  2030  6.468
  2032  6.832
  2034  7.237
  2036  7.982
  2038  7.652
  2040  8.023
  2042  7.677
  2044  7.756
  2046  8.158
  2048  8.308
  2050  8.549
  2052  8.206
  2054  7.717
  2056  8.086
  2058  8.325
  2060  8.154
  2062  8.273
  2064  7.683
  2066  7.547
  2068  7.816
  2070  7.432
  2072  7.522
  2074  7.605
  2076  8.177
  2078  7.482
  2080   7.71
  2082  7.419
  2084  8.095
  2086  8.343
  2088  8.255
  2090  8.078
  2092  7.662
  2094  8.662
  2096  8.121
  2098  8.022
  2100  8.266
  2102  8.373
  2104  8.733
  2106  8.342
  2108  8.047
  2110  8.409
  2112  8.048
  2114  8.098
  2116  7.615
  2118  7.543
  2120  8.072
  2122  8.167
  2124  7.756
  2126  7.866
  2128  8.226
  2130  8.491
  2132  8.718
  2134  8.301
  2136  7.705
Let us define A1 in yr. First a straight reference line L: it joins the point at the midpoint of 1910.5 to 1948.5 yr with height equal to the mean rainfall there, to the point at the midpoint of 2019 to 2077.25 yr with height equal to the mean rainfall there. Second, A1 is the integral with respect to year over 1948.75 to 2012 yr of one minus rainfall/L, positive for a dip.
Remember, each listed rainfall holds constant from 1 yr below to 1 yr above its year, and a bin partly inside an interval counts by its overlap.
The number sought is 7.2 yr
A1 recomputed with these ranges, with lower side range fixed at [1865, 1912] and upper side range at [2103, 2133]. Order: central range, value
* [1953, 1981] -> 5.2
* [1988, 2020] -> 4.8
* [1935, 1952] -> 1.7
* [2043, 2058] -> -1.2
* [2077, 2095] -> -0.3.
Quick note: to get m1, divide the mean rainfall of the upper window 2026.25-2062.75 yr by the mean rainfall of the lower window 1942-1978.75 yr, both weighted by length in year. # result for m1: 1.45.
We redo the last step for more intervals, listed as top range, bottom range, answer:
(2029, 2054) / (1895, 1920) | 1.35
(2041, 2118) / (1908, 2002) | 1.31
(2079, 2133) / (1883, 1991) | 1.35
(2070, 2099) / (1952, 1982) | 1.44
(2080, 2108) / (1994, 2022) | 1.46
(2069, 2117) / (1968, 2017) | 1.25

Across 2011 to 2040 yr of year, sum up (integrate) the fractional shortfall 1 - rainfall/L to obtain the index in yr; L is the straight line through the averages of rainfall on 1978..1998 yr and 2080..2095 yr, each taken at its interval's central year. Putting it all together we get 5.8 yr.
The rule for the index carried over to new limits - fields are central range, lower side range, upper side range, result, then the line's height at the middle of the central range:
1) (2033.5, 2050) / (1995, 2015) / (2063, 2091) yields -2.7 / 6.78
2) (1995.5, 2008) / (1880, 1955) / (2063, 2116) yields 1.6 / 6.94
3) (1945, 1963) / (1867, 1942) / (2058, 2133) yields 5.5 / 6.61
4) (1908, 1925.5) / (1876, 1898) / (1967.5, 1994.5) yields 1.3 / 6.38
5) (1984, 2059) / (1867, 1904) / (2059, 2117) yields 5.9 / 7.36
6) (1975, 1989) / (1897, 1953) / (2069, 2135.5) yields -1.6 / 6.63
